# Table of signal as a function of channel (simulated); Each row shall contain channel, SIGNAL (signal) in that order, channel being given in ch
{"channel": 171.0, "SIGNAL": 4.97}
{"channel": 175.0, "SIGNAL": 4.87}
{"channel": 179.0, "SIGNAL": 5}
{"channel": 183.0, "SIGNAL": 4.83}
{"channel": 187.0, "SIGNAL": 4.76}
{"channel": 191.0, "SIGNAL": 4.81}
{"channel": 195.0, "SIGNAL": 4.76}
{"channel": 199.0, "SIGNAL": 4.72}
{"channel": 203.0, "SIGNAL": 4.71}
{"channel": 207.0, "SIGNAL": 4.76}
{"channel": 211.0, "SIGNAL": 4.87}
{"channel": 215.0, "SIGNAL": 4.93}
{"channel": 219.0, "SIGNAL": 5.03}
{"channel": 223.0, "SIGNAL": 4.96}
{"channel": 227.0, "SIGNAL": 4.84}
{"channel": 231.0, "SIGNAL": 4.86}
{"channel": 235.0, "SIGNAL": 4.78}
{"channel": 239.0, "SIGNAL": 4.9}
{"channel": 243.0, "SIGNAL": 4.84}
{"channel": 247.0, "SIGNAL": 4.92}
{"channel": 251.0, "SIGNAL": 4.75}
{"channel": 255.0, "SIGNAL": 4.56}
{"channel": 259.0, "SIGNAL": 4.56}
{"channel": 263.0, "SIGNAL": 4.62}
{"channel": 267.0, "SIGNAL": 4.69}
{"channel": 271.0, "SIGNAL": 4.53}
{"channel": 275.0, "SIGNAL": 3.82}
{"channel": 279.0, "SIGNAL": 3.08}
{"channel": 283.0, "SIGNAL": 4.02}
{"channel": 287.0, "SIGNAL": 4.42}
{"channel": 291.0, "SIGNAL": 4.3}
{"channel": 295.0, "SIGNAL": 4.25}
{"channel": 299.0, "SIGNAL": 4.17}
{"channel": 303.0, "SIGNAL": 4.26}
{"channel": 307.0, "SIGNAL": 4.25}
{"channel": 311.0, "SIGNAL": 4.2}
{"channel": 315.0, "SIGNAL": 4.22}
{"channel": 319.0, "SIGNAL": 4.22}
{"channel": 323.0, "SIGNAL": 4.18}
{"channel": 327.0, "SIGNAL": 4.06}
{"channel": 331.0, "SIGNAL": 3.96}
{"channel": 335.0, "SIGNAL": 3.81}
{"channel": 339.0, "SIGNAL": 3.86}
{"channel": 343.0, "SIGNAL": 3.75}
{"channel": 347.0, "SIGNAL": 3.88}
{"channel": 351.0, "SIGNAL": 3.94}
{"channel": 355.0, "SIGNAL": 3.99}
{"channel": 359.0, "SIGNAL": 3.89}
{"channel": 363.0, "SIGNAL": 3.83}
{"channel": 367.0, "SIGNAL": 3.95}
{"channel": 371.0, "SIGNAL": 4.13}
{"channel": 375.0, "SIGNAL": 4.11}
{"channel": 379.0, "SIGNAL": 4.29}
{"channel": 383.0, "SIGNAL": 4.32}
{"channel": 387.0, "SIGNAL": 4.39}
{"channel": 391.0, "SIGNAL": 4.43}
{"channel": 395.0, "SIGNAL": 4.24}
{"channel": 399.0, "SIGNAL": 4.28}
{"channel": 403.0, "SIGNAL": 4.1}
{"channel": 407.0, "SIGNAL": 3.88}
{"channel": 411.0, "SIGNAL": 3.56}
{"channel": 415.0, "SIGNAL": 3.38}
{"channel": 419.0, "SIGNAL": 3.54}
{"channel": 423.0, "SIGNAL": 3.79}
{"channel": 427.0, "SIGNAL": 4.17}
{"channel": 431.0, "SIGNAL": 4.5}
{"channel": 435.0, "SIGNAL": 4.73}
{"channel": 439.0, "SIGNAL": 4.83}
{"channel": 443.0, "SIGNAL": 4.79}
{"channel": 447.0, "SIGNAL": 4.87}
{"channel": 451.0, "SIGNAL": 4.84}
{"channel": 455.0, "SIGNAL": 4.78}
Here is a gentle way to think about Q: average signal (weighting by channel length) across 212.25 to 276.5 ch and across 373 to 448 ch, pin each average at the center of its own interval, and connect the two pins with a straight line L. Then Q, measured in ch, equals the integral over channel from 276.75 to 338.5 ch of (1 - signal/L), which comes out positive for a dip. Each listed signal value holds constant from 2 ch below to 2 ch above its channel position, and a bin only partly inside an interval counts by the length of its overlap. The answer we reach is 6.09 ch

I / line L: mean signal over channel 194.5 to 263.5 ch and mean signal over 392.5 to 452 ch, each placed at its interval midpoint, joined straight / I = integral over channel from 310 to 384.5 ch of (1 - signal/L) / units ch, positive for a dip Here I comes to 7.1 ch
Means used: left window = 4.8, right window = 4.22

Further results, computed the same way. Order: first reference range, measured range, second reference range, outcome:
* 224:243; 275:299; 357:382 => 2.8 ch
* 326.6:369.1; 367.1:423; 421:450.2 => 2.6 ch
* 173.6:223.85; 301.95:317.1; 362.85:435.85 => 0.7 ch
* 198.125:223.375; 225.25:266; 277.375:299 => -2.5 ch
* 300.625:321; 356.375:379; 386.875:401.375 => 1.5 ch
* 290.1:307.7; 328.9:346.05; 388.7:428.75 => 1.2 ch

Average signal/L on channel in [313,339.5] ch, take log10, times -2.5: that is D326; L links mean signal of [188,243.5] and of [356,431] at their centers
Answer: 0.07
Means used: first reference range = 4.84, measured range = 4.05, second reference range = 4.03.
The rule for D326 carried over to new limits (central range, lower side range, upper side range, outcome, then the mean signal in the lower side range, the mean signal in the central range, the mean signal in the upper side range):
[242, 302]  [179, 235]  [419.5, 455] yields 0.09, 4.84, 4.36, 4.53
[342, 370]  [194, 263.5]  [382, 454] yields 0.14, 4.8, 3.9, 4.26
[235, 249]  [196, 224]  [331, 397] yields -0.04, 4.85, 4.87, 4.05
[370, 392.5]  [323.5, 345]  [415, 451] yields -0.04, 3.91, 4.28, 4.37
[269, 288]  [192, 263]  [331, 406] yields 0.15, 4.8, 3.95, 4.06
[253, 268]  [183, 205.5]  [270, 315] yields -0.07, 4.76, 4.6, 4.11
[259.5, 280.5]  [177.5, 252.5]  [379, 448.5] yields 0.12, 4.84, 4.2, 4.22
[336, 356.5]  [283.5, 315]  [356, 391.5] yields 0.08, 4.25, 3.88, 4.13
